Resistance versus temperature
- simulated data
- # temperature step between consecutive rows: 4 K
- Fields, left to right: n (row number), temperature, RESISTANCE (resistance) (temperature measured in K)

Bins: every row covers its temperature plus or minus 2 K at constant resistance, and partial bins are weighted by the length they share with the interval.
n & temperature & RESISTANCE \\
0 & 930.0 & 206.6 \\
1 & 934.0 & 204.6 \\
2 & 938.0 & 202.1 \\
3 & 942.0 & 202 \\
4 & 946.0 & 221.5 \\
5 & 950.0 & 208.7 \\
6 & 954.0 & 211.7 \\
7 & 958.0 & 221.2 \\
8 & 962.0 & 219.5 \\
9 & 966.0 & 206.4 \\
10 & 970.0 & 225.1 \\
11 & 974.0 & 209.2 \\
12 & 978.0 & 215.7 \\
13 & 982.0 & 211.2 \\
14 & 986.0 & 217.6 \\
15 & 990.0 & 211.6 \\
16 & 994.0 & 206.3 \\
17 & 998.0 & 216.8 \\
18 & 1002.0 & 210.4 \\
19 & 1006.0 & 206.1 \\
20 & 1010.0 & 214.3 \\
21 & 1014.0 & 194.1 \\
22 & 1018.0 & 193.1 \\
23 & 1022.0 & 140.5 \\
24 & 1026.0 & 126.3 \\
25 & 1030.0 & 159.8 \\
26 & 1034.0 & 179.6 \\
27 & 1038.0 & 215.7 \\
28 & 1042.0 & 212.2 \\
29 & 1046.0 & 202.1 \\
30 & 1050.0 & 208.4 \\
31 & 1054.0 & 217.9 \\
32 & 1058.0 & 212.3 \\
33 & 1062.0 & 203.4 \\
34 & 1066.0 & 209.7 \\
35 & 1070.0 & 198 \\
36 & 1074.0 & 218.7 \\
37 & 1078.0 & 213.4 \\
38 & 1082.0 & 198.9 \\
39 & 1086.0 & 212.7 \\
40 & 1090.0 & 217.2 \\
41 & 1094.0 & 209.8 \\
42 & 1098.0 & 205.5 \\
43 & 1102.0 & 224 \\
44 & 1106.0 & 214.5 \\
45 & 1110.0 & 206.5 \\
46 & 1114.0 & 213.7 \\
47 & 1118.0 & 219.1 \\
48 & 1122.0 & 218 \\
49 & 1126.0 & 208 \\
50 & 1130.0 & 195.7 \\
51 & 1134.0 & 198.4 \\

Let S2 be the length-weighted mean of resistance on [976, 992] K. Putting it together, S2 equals 214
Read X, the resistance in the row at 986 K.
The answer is 217.6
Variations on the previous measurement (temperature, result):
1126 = 208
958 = 221.2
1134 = 198.4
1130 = 195.7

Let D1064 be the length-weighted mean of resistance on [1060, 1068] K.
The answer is 207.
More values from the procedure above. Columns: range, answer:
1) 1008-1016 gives 204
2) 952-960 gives 216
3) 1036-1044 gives 214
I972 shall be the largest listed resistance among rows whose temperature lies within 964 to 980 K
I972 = 225.1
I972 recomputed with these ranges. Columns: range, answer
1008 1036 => 214.3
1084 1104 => 224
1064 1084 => 218.7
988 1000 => 216.8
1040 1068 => 217.9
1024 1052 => 215.7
